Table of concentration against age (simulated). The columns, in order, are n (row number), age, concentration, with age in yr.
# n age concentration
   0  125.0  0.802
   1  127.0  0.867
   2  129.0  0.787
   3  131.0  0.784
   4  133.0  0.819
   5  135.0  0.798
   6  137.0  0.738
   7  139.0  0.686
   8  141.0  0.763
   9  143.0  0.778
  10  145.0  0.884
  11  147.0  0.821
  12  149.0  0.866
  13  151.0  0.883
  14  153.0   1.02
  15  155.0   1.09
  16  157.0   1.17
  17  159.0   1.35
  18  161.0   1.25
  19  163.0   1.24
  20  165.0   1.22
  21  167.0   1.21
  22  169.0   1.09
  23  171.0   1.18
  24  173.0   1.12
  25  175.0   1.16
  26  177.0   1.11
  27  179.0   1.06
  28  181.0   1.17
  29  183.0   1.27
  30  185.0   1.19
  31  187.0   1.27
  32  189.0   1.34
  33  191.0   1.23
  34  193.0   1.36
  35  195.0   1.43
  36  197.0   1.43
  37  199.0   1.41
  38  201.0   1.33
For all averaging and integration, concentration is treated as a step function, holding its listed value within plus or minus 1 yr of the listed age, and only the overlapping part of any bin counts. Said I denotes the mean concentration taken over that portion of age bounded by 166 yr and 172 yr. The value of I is 1.16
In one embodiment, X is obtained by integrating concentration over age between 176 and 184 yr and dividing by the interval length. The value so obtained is 1.15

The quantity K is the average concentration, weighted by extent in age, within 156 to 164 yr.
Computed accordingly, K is 1.25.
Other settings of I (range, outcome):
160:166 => 1.24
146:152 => 0.857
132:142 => 0.761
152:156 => 1.06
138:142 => 0.725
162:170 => 1.19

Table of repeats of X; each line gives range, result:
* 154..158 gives 1.13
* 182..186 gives 1.23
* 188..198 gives 1.36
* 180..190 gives 1.25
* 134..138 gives 0.768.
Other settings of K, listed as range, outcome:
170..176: 1.15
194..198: 1.43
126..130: 0.827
